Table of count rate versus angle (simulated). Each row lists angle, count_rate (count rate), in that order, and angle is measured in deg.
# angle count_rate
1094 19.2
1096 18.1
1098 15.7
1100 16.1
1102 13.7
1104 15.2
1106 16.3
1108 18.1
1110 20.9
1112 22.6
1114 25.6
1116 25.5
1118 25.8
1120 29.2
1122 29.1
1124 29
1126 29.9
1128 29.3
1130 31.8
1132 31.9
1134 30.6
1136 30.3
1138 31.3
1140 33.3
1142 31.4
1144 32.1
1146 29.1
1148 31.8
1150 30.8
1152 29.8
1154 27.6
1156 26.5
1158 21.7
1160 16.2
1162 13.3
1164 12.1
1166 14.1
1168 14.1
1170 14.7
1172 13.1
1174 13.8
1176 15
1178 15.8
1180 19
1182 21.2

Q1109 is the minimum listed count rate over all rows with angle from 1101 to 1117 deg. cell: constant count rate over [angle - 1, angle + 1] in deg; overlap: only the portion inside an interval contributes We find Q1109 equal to 13.7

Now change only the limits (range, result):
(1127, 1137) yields 29.3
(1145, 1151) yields 29.1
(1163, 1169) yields 12.1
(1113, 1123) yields 25.5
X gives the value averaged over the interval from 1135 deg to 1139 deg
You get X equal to 30.8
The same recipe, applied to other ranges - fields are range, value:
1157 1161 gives 18.9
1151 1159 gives 26.4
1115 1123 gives 27.4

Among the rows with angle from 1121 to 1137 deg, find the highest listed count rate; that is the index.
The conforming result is 31.9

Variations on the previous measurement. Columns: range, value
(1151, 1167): 29.8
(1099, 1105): 16.1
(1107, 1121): 29.2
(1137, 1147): 33.3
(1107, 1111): 20.9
